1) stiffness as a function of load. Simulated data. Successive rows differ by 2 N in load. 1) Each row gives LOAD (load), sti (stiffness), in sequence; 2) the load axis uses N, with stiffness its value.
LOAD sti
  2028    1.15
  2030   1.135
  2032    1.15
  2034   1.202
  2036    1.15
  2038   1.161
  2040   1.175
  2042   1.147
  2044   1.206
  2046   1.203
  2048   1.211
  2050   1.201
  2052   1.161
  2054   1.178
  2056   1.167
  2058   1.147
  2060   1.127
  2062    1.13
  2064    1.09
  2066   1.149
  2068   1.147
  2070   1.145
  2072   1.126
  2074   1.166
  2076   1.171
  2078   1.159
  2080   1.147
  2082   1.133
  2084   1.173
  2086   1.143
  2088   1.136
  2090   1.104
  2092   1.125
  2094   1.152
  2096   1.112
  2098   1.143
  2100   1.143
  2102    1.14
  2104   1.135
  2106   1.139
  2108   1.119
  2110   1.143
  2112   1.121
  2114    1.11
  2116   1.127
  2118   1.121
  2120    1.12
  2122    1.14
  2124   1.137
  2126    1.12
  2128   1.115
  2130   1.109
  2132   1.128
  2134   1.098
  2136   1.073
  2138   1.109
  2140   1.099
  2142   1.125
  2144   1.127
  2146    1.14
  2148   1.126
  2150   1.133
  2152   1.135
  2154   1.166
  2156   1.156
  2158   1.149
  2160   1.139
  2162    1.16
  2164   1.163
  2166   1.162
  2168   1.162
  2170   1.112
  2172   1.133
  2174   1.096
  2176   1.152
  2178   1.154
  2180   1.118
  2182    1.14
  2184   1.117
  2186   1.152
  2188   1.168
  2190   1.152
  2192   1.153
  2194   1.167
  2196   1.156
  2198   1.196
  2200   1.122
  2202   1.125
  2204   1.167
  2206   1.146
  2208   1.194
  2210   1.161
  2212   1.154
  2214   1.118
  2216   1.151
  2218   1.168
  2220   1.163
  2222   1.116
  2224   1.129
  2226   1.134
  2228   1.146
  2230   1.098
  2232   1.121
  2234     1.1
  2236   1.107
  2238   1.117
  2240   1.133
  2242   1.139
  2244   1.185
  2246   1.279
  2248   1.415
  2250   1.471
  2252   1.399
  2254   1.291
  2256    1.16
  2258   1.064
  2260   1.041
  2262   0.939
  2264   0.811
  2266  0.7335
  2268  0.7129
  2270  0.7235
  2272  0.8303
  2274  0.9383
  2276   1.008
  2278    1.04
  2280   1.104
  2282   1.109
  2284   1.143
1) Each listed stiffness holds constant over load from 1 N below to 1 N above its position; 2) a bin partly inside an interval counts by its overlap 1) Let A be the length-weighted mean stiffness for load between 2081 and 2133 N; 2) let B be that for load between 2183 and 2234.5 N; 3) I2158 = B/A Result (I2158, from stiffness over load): 1.01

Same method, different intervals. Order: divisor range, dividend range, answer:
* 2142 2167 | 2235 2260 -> 1.07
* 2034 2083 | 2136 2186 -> 0.98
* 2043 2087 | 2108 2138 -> 0.97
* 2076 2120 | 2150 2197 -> 1.01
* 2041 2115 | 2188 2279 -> 0.97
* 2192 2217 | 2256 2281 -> 0.80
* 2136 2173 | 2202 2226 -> 1.01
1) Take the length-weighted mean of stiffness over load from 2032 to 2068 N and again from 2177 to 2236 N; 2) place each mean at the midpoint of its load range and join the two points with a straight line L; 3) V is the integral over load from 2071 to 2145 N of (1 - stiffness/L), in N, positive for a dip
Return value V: 1.7 N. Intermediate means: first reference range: 1.16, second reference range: 1.14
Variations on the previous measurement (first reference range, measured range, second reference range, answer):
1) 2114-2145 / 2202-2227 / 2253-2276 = -3.7 N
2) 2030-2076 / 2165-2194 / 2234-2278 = -1.0 N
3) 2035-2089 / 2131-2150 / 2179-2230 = 0.6 N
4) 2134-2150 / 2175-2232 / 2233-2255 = 2.1 N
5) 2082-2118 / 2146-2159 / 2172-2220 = 0.0 N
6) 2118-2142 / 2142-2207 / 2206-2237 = -1.1 N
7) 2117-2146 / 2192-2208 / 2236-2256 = 0.6 N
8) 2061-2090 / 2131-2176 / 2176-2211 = 0.7 N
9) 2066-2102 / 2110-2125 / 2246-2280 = 0.0 N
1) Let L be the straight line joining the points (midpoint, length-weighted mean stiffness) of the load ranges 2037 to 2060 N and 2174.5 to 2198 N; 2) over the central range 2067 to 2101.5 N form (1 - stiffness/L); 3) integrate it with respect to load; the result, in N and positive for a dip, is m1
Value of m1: 0.8 N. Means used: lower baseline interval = 1.18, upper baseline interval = 1.15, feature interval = 1.14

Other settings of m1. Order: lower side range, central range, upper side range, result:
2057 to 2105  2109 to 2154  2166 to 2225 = 0.8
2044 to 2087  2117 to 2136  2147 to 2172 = 0.5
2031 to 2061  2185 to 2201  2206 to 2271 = -0.4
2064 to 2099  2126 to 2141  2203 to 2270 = 0.4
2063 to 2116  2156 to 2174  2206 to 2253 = 0.2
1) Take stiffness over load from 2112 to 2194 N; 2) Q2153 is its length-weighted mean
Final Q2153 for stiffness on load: 1.13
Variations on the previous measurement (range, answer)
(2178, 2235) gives 1.14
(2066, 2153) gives 1.13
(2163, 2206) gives 1.15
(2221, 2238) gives 1.12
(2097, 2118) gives 1.13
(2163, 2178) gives 1.14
